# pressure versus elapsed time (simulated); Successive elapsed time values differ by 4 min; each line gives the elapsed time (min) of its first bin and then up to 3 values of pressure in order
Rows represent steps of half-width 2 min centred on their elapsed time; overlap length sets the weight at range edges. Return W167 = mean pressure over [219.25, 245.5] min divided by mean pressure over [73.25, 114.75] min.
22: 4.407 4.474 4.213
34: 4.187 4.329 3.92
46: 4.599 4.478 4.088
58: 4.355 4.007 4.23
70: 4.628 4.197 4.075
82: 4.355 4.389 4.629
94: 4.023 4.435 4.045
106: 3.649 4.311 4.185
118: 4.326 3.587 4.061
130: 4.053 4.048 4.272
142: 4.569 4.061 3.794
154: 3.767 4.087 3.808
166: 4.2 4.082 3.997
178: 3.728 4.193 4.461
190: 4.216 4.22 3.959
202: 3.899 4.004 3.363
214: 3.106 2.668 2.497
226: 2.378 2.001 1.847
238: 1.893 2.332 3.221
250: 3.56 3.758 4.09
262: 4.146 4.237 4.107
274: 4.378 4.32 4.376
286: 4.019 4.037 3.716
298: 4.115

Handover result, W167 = 0.5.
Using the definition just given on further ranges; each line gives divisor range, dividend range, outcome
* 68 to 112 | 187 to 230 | 0.80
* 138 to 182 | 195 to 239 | 0.73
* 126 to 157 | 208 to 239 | 0.61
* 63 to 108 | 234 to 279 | 0.84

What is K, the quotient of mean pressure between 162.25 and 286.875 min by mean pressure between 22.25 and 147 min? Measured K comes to 0.85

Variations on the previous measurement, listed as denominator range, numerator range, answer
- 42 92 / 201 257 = 0.67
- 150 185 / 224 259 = 0.69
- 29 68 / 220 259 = 0.64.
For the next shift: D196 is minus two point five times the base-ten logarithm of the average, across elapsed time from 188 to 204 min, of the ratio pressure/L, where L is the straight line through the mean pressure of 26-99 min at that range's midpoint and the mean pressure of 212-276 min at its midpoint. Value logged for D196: -0.182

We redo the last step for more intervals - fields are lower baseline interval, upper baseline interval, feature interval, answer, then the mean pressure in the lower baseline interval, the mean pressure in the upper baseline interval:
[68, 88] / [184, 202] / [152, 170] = 0.06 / 4.33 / 4.18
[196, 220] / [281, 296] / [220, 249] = 0.48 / 3.5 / 4.01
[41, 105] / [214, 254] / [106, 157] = -0.12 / 4.27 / 2.58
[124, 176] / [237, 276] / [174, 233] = 0.11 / 4.06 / 3.62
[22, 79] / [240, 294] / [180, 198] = -0.06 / 4.28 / 3.88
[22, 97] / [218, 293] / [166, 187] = -0.09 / 4.29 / 3.38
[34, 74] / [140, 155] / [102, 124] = 0.04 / 4.28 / 4.07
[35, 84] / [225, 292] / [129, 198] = -0.07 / 4.27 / 3.47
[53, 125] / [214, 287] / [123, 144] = -0.06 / 4.19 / 3.31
